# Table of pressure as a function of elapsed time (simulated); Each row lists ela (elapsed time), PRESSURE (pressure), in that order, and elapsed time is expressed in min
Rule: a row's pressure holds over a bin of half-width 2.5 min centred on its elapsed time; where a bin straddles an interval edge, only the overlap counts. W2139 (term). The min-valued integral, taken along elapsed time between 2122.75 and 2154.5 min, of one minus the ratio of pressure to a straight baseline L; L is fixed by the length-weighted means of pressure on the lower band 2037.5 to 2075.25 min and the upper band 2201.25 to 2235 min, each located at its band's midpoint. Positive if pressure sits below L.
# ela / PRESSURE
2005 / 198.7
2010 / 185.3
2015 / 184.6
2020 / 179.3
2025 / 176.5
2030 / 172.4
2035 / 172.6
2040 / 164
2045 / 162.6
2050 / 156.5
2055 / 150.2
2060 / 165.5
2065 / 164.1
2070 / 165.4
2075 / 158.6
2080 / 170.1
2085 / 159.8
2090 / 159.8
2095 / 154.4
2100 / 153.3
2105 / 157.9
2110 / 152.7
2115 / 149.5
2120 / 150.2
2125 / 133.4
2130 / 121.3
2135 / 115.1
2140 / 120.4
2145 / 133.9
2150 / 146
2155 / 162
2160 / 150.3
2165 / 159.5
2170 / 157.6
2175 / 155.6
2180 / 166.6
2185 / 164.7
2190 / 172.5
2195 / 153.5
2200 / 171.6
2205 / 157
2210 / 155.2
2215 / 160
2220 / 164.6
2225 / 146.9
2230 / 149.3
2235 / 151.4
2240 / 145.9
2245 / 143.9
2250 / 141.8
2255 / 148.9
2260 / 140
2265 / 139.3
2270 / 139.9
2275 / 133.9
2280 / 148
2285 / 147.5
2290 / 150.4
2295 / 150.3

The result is 5.6 min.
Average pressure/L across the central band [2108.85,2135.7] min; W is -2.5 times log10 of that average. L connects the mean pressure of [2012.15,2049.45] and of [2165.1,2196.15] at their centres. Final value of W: 0.20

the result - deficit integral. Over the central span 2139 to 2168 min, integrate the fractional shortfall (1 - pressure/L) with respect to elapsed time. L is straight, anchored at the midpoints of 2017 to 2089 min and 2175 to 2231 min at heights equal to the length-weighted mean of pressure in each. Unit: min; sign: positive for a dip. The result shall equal 2.7 min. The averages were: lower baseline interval 166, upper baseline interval 160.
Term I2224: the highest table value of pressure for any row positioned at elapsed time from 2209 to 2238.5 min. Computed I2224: 164.6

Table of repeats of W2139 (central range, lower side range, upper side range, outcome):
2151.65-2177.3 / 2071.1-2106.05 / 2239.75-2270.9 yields -0.8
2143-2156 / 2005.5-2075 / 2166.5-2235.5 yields 1.3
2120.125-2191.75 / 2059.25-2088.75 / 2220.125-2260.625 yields 3.9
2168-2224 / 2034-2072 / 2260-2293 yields -4.3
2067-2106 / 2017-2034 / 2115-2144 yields -2.9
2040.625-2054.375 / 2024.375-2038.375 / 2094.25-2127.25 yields 0.8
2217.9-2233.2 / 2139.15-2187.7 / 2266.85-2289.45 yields -0.6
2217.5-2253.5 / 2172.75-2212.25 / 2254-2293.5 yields 0.8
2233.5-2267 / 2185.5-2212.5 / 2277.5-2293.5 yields 2.2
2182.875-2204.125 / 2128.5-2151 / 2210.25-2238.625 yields -3.1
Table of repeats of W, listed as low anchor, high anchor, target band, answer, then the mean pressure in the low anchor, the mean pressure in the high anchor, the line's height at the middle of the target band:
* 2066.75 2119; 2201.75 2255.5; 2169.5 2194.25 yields -0.06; 158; 152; 154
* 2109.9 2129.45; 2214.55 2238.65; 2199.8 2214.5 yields -0.05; 143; 154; 152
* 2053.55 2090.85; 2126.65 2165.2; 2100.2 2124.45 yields -0.02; 162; 137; 149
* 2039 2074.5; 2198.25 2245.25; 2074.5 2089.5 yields -0.02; 161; 155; 160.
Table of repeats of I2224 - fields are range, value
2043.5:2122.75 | 170.1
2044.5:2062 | 165.5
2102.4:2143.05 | 157.9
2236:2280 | 148.9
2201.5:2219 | 160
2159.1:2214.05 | 172.5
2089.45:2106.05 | 159.8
